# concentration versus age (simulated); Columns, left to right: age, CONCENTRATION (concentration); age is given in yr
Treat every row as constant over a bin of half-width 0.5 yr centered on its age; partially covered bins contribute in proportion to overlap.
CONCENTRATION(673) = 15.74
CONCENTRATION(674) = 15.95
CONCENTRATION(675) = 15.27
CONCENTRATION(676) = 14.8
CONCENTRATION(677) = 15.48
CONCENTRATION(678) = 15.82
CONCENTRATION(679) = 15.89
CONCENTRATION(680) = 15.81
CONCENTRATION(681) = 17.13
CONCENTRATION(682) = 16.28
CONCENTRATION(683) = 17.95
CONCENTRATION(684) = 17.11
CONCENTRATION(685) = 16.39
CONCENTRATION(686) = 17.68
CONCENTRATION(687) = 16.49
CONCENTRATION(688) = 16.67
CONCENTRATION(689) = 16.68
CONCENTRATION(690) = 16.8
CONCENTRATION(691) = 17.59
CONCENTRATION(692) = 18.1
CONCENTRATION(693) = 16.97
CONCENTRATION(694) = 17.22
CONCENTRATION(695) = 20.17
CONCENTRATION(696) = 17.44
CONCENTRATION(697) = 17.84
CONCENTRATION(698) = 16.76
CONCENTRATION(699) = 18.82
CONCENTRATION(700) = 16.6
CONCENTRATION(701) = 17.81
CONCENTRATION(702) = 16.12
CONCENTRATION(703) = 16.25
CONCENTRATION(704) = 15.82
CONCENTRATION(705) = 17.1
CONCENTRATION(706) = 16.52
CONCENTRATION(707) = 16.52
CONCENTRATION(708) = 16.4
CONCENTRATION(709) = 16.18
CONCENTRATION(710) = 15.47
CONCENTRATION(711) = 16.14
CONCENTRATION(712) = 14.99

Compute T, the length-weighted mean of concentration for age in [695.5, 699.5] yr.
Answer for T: 17.7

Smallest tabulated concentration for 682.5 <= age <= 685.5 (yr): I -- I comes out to 16.39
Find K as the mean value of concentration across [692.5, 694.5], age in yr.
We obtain 17.1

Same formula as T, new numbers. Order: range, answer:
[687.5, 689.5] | 16.7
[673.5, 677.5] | 15.4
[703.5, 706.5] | 16.5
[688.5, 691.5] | 17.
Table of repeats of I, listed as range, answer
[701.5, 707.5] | 15.82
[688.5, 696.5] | 16.68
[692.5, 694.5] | 16.97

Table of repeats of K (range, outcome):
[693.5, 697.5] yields 18.2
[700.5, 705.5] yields 16.6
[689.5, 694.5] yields 17.3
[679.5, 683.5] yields 16.8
